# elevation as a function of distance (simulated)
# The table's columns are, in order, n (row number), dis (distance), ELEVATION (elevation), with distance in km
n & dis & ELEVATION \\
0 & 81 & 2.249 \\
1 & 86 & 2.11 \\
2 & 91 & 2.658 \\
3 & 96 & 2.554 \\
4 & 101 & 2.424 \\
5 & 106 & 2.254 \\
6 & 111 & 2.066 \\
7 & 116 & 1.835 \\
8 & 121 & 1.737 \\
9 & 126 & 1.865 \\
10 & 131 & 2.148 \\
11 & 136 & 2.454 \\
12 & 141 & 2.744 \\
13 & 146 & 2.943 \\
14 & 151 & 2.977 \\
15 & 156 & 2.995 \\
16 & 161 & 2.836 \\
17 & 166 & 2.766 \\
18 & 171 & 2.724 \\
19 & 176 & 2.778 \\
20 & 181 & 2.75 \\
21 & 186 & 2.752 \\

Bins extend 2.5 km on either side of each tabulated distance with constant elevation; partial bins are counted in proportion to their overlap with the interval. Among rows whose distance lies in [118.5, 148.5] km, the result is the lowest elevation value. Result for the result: 1.737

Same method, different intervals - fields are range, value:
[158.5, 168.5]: 2.766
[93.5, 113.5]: 2.066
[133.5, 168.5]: 2.454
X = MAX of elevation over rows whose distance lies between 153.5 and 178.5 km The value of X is 2.995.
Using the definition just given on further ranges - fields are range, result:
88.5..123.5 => 2.658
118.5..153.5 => 2.977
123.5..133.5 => 2.148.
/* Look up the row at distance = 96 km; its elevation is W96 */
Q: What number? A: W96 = 2.554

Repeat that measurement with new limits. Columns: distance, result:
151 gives 2.977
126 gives 1.865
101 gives 2.424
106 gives 2.254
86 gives 2.11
